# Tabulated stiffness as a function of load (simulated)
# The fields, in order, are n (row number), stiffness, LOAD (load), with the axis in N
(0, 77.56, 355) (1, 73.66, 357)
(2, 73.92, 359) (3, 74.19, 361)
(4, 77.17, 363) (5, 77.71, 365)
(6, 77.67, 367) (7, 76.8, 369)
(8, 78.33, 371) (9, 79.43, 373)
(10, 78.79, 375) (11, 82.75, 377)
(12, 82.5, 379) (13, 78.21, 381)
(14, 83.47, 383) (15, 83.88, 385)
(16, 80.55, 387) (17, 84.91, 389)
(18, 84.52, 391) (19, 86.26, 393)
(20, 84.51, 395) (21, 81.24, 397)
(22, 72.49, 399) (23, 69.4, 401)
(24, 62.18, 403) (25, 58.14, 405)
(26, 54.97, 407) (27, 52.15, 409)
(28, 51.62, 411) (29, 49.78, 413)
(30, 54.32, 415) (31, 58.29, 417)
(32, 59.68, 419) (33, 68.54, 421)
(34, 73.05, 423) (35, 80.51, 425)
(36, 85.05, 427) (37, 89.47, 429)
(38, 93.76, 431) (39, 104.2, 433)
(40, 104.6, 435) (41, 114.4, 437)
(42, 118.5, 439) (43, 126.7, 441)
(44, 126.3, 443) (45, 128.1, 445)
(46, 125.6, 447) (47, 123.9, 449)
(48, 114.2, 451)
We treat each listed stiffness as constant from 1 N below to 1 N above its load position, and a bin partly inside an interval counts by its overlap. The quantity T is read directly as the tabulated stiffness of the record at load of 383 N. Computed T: 83.47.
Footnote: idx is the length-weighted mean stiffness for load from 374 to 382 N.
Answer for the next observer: 80.6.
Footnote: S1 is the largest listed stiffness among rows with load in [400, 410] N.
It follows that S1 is 69.4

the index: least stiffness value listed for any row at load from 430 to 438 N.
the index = 93.76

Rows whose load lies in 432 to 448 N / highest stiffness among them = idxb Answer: 128.1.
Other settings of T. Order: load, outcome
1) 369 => 76.8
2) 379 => 82.5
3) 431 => 93.76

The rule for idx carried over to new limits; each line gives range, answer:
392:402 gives 78.8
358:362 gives 74.1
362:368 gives 77.5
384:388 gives 82.2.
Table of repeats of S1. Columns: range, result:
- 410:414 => 51.62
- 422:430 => 89.47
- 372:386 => 83.88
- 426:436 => 104.6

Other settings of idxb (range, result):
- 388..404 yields 86.26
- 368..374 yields 79.43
